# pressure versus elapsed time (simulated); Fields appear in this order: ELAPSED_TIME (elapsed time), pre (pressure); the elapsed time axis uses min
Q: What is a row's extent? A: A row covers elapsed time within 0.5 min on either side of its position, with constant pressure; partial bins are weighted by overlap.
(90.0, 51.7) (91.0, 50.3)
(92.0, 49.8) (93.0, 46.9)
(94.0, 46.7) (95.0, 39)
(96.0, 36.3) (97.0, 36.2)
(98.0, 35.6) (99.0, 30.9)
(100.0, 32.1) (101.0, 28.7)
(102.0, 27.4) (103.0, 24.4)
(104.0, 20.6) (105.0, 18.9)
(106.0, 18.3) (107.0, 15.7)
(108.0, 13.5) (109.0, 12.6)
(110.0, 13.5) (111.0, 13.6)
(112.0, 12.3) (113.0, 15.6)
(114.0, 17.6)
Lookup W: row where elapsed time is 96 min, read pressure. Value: 36.3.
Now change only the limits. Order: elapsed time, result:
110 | 13.5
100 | 32.1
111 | 13.6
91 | 50.3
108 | 13.5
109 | 12.6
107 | 15.7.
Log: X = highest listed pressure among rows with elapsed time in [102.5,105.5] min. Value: 24.4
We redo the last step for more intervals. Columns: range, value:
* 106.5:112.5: 15.7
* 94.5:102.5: 39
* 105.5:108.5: 18.3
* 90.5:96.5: 50.3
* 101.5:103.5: 27.4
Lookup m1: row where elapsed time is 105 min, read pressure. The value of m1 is 18.9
